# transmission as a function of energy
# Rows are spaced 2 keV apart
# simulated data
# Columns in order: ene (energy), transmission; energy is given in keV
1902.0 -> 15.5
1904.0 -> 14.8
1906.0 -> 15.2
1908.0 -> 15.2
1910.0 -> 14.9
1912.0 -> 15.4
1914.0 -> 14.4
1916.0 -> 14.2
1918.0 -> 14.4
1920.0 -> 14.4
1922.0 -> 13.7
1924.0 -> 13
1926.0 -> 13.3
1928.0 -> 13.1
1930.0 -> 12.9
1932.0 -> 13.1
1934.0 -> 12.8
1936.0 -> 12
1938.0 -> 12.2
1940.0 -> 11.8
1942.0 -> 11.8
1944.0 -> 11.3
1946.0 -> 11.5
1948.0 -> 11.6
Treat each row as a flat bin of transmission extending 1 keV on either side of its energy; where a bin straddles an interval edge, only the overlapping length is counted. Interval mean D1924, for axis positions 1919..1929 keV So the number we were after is 13.5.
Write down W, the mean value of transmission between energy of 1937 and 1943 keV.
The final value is 11.9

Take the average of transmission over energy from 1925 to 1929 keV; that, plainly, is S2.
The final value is 13.2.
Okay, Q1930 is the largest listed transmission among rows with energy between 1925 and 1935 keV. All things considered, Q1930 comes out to 13.3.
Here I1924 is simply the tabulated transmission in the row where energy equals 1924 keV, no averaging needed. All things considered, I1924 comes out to 13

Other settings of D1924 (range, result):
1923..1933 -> 13.1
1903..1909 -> 15.1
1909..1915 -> 14.9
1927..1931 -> 13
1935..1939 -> 12.1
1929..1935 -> 12.9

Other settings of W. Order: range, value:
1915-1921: 14.3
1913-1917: 14.3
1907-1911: 15.1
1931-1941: 12.4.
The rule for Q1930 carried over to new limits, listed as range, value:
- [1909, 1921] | 15.4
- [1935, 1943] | 12.2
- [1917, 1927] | 14.4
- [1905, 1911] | 15.2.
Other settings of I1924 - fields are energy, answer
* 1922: 13.7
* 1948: 11.6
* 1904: 14.8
